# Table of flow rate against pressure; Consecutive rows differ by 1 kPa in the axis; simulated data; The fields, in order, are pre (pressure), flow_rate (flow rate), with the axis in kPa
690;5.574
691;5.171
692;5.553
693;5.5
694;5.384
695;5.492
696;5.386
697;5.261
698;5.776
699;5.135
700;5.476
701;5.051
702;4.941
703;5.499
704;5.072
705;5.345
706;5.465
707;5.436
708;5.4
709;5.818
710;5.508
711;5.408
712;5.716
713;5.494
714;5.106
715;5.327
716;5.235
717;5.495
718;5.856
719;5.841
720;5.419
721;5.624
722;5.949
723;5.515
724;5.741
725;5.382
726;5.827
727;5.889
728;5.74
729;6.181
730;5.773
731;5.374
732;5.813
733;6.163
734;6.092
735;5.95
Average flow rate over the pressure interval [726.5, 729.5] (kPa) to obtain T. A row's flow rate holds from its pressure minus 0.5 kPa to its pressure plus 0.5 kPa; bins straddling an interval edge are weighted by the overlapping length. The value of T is 5.94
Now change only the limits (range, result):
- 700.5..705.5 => 5.18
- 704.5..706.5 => 5.4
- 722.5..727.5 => 5.67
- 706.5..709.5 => 5.55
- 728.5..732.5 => 5.79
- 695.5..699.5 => 5.39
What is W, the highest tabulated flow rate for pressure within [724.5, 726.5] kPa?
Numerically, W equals 5.827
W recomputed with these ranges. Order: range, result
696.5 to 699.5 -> 5.776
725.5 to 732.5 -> 6.181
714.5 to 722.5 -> 5.949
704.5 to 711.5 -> 5.818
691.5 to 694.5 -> 5.553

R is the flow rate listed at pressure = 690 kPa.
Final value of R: 5.574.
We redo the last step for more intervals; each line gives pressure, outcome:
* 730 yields 5.773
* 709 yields 5.818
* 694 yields 5.384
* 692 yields 5.553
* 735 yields 5.95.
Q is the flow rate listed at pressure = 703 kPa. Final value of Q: 5.499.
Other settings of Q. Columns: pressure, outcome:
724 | 5.741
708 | 5.4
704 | 5.072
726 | 5.827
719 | 5.841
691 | 5.171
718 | 5.856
